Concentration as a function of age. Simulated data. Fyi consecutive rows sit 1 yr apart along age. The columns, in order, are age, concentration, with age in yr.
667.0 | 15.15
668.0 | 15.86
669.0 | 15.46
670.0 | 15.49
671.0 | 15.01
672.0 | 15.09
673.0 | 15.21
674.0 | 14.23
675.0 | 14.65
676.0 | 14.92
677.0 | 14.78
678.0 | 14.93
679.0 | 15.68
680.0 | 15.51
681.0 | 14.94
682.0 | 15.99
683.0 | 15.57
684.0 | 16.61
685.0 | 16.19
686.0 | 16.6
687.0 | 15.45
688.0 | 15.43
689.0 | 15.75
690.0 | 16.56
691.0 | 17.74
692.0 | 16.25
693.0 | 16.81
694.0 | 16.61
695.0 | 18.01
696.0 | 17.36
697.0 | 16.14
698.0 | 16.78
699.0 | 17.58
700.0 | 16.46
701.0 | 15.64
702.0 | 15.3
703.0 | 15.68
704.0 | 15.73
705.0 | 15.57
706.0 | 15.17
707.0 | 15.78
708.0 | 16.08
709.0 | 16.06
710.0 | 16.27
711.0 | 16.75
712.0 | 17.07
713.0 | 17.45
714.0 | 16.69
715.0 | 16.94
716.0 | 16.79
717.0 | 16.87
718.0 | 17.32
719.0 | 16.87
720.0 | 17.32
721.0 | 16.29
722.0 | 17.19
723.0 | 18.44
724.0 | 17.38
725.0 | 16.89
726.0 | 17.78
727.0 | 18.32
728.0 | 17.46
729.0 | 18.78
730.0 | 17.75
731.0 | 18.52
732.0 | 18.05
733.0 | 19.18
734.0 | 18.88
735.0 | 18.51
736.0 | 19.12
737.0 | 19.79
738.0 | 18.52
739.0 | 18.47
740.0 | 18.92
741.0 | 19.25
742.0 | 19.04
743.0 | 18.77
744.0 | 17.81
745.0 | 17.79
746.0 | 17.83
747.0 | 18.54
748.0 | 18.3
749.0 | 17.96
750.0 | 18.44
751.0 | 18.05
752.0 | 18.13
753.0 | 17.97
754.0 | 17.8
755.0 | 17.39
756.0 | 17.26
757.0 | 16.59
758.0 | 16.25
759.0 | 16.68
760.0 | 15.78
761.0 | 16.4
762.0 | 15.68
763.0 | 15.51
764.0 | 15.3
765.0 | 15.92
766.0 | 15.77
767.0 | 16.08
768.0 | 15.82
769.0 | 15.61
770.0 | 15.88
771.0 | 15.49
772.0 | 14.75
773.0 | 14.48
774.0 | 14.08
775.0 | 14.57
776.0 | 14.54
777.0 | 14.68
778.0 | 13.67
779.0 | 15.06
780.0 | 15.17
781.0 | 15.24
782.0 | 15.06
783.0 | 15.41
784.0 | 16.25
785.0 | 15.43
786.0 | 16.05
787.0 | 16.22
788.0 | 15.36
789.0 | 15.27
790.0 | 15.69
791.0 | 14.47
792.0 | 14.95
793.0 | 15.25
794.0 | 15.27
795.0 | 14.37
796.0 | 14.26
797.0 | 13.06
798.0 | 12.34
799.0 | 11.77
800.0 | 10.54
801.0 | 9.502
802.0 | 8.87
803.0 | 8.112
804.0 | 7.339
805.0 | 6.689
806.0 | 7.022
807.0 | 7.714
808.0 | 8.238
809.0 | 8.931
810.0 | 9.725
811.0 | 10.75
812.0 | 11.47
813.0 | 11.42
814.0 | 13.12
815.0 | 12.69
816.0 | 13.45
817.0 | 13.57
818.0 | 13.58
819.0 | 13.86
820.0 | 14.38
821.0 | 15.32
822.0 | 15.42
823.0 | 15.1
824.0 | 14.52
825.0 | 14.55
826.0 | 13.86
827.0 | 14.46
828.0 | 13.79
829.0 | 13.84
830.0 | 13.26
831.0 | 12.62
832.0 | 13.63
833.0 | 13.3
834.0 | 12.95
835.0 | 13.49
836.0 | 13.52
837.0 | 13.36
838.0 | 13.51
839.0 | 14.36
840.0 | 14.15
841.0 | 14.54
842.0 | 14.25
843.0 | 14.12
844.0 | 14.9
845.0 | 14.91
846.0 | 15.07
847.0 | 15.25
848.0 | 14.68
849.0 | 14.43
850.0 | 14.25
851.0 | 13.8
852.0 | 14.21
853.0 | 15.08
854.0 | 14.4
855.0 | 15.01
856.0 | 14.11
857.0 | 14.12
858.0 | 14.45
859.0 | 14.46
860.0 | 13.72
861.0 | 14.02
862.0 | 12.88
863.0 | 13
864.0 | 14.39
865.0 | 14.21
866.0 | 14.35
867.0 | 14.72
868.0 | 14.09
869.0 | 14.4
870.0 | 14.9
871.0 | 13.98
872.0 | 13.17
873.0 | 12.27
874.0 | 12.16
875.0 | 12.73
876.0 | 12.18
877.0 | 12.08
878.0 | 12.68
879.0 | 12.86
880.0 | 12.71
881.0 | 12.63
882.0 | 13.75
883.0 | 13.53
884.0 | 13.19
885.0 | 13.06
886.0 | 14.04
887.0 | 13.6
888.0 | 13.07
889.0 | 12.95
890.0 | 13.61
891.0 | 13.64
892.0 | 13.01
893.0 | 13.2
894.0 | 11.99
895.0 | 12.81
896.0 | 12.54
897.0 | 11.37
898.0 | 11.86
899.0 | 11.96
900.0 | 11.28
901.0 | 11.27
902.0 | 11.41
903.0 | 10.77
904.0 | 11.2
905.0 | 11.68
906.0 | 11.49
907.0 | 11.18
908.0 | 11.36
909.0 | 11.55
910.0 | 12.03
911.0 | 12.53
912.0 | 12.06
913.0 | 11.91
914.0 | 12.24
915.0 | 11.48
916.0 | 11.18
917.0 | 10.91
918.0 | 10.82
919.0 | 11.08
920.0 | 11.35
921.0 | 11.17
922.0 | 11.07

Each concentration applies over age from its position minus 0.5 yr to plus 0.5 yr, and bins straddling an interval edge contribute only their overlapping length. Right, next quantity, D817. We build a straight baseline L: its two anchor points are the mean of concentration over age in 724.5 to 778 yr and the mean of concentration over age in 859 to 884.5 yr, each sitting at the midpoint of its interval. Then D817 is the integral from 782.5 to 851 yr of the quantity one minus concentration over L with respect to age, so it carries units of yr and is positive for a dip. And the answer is 8.5 yr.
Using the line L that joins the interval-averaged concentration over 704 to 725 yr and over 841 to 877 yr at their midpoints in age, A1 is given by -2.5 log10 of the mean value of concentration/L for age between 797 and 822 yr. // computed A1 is 0.33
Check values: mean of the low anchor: 16.7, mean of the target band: 11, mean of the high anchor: 14.1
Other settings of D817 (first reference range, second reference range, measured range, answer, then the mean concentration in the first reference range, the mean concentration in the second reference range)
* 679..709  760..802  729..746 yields -3.5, 16.2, 14.7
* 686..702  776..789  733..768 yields -4.1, 16.5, 15.3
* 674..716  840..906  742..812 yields 1.5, 16.1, 13.4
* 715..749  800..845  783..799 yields -0.5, 18.1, 12.4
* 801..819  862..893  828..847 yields -4.0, 10.2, 13.4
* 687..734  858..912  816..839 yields 0.4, 16.9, 12.8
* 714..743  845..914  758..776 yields 1.4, 18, 13.1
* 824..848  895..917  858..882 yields -1.1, 14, 11.6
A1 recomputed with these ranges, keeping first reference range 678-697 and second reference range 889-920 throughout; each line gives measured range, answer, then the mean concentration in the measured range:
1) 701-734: -0.09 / 17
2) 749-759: -0.18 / 17.5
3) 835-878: -0.09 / 14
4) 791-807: 0.24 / 11.3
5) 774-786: -0.05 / 15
